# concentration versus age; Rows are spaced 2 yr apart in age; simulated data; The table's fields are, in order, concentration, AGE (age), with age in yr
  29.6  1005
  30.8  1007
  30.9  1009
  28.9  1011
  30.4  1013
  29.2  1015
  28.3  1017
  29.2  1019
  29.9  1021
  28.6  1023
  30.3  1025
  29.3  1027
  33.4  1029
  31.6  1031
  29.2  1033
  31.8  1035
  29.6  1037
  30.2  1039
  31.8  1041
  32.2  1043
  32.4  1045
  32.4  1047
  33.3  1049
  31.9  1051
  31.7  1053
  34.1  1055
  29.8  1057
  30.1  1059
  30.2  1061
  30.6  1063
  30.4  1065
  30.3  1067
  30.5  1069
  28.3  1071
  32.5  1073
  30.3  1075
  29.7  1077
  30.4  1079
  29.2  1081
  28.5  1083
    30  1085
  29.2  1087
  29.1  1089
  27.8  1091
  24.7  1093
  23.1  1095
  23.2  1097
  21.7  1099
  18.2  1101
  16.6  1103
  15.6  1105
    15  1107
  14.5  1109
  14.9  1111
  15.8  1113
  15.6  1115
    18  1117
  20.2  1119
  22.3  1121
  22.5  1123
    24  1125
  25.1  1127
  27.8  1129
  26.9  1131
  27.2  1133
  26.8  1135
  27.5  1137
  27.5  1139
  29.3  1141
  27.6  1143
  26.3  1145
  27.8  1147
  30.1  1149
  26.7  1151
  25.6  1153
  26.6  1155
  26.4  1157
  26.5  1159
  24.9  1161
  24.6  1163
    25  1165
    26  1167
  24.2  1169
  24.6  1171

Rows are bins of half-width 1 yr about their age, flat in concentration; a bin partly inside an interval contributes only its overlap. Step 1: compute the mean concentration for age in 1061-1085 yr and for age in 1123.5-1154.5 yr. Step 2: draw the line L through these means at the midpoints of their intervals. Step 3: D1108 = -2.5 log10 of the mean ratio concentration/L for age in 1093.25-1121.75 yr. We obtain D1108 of 0.48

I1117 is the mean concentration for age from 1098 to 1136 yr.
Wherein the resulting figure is 20.5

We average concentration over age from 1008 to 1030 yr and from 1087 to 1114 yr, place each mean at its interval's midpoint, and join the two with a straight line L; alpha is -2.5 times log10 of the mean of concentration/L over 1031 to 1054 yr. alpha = -0.16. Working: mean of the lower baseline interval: 29.9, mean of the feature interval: 31.5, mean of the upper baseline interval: 20.4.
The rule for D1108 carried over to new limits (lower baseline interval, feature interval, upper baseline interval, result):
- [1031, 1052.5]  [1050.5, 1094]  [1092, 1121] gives -0.186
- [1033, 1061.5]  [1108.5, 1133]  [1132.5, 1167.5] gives 0.313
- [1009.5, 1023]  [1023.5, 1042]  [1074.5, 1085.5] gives -0.048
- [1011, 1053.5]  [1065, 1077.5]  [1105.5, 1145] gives -0.113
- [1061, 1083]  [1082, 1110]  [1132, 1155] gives 0.279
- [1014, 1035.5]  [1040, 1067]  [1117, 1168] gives -0.091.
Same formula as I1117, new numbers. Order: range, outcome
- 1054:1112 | 26.2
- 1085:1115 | 20.8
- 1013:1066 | 30.8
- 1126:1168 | 26.8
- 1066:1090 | 29.8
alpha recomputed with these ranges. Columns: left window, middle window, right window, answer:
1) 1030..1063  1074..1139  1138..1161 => 0.23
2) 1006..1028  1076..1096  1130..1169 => 0.00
